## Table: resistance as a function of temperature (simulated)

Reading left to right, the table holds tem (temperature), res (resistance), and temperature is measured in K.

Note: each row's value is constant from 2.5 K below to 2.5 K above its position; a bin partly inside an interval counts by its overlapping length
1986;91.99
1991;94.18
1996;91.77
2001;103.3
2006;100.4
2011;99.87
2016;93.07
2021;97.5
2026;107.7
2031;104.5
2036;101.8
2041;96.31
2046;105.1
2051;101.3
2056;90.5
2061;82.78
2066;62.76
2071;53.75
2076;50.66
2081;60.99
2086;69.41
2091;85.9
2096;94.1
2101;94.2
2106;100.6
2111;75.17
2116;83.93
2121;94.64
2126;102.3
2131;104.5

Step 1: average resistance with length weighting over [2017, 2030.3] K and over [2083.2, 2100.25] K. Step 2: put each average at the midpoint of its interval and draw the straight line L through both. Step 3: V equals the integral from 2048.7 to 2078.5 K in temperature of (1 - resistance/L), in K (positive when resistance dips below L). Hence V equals 5.96 K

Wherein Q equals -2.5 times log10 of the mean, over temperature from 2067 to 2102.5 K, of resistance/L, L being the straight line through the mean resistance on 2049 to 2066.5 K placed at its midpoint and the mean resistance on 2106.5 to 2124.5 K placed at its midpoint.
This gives 0.21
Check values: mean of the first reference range 86.3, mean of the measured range 71.7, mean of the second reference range 87.3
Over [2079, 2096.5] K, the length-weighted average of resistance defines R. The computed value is 76.2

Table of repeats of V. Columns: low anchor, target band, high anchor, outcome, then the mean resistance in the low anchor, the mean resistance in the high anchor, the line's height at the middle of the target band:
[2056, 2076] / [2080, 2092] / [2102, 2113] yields 1.0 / 67.5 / 89.3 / 78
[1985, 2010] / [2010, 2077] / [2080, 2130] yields 2.4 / 96.8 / 87.4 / 92.8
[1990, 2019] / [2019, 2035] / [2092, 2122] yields -1.3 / 97.3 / 90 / 95.7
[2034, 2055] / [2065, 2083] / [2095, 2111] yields 7.5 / 100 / 93.2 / 96.7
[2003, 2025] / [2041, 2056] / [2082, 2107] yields -1.1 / 98.5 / 86.5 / 93.4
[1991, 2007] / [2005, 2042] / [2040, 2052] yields -0.3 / 97.6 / 101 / 99.6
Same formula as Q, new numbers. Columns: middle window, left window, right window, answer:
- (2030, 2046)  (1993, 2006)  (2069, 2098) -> -0.19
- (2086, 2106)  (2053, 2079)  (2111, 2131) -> -0.10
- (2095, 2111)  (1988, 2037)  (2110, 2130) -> -0.01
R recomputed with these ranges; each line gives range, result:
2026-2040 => 103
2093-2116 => 90.1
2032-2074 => 87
